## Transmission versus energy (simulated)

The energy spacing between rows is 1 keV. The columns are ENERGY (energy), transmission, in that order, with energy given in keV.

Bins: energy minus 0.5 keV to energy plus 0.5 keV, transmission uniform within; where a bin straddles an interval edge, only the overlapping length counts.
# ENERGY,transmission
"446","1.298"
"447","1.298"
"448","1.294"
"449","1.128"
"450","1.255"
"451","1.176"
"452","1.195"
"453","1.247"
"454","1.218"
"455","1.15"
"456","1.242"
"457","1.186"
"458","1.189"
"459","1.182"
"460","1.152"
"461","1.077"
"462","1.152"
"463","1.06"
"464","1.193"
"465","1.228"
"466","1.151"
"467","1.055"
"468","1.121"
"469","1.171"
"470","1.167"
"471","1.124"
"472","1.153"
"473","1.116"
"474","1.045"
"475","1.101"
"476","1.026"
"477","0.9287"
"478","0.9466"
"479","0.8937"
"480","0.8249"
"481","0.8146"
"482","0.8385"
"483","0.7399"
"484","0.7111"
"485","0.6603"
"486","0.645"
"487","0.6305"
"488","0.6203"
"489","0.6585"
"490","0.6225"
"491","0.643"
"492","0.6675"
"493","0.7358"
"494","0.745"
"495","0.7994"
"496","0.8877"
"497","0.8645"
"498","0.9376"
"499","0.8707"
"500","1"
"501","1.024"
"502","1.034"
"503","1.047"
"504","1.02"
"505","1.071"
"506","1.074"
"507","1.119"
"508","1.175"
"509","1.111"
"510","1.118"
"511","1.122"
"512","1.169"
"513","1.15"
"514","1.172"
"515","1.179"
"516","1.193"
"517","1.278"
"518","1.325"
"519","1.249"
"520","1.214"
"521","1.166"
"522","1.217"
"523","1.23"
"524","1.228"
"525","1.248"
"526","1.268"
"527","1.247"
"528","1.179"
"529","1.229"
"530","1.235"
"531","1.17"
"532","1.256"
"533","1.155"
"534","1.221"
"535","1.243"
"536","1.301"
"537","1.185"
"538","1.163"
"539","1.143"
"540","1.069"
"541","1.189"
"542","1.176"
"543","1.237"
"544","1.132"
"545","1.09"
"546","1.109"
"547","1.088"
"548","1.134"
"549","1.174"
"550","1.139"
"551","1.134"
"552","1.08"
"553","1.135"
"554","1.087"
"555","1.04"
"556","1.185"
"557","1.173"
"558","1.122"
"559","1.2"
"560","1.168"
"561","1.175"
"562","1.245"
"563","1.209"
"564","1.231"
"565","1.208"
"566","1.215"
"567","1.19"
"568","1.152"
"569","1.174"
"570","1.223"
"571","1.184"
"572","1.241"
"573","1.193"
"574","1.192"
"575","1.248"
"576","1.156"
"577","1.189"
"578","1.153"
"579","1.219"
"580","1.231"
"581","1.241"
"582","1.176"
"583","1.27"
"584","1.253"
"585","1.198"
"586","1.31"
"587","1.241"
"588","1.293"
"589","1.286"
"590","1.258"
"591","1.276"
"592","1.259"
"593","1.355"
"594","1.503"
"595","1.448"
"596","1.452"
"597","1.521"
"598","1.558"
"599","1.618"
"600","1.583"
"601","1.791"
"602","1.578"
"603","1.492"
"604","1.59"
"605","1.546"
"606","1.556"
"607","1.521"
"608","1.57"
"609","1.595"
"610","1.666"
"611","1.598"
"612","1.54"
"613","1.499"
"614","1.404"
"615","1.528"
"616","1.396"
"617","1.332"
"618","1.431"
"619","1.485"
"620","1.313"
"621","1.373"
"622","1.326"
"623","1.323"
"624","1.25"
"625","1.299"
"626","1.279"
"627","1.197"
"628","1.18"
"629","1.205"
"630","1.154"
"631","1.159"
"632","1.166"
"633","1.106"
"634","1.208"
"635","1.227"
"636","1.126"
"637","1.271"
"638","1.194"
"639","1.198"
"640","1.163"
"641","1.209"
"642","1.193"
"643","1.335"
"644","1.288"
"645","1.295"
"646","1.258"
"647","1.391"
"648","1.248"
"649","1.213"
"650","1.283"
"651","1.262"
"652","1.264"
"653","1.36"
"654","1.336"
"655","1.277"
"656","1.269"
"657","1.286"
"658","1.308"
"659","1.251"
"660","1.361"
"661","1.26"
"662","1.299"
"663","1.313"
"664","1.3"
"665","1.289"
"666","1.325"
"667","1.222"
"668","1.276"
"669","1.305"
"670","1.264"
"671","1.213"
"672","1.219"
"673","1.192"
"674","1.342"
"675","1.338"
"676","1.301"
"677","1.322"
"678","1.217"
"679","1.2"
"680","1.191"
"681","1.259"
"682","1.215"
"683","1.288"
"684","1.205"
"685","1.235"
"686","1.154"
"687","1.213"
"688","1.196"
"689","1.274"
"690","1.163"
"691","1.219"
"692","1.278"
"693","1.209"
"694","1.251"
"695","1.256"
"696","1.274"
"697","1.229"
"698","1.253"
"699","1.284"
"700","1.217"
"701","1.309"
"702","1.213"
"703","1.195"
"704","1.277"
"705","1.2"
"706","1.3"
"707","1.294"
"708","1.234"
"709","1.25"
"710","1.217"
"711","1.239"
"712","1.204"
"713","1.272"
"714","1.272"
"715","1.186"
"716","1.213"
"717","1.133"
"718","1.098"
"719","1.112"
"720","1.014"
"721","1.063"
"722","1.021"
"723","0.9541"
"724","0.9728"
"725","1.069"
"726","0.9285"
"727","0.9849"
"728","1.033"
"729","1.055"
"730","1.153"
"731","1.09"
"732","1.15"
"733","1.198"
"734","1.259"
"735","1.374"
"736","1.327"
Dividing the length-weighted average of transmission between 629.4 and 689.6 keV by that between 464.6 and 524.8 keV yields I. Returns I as 1.25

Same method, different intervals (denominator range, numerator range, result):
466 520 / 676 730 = 1.22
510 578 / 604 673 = 1.11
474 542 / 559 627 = 1.31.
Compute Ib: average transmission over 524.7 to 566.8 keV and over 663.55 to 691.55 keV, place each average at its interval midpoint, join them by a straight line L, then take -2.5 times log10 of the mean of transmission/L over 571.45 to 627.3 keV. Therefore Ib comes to -0.15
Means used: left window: 1.18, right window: 1.25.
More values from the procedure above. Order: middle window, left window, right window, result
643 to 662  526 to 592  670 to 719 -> -0.06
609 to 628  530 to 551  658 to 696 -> -0.15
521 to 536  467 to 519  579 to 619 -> -0.09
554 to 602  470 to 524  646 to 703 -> -0.15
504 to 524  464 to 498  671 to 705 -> -0.23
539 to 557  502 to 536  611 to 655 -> 0.07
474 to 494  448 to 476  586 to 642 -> 0.46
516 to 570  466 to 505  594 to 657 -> -0.10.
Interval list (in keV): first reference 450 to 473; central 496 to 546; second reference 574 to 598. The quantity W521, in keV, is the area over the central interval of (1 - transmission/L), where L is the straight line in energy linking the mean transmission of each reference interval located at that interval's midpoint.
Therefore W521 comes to 3.0 keV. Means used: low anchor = 1.16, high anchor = 1.29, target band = 1.15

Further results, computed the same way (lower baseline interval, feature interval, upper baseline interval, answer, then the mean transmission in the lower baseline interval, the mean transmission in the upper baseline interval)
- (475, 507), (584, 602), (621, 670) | -4.66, 0.847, 1.26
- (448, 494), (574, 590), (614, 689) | -0.92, 0.997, 1.27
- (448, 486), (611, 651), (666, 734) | -4.40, 1.07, 1.2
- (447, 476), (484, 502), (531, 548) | 6.09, 1.16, 1.17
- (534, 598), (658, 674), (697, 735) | -1.30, 1.21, 1.16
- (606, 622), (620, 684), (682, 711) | 5.09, 1.48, 1.24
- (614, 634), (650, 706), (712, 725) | -3.37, 1.29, 1.11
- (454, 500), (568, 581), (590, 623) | 1.47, 0.953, 1.48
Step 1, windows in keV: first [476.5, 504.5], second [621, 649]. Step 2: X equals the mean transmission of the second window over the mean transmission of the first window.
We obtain 1.51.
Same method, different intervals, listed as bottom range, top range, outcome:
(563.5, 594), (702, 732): 0.93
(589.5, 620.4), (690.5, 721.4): 0.82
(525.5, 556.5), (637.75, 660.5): 1.09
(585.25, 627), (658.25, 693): 0.87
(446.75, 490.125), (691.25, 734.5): 1.13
